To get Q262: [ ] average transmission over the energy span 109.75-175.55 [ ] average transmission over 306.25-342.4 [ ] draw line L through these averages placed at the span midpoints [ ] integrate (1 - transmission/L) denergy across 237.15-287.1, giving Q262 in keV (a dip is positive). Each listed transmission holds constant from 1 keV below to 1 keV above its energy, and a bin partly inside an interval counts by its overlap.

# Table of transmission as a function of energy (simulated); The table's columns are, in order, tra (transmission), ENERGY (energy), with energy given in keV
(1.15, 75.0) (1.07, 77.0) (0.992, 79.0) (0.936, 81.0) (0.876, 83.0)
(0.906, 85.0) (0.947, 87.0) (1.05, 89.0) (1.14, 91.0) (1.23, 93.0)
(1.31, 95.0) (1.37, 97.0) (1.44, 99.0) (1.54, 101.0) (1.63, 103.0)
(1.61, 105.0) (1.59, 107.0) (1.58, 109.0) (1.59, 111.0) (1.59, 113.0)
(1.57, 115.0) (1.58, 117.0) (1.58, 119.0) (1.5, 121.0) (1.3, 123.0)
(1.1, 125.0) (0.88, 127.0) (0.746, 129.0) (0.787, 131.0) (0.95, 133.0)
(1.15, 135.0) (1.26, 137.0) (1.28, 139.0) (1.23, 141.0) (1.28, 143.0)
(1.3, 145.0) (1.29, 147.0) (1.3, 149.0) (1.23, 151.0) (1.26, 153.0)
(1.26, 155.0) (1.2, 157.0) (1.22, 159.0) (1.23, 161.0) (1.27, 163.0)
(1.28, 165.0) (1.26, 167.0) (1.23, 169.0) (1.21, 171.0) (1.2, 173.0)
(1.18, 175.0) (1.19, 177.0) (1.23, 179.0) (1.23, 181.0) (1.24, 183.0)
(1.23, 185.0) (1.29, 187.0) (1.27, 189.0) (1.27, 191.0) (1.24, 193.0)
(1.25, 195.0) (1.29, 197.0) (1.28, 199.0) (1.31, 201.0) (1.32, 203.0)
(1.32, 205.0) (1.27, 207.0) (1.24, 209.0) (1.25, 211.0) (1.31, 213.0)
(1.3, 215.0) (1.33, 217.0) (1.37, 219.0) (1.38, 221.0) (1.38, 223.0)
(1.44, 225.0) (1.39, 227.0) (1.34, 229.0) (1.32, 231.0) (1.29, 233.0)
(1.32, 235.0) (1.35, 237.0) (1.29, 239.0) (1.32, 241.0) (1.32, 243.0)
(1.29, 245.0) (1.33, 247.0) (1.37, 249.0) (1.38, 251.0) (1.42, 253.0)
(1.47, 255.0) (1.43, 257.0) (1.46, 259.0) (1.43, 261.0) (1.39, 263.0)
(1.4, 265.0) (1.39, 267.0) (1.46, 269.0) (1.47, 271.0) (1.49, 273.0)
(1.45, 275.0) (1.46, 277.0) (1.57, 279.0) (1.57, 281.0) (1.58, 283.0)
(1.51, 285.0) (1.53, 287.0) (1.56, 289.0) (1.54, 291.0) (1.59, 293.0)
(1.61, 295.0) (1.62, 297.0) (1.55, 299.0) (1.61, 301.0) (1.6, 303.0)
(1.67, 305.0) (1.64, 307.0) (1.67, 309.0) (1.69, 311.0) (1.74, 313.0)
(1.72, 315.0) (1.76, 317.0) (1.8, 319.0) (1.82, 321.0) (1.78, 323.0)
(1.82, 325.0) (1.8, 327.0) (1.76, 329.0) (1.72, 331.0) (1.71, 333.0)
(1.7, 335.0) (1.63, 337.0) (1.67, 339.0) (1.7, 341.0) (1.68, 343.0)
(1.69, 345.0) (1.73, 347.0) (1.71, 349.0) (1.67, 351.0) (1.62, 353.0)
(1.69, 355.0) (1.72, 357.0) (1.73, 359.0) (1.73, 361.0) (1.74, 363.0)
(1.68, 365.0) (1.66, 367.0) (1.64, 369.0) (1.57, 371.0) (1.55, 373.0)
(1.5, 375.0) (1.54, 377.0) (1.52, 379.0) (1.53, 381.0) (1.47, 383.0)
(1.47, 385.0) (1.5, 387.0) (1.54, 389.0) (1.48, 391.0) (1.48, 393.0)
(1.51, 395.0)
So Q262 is 4.44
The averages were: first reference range 1.25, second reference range 1.73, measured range 1.43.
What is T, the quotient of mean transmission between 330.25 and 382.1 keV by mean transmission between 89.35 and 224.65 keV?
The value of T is 1.28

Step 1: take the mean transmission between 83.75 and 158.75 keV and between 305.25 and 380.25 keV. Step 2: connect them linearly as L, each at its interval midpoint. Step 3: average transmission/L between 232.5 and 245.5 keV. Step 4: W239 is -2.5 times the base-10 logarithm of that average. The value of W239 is 0.144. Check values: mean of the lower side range 1.28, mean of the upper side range 1.69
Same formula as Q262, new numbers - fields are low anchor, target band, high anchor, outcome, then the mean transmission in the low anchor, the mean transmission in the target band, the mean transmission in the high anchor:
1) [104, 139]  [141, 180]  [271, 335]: 4.0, 1.31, 1.24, 1.64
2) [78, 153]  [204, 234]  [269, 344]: 2.8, 1.26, 1.33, 1.64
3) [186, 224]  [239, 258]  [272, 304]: 0.9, 1.3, 1.37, 1.55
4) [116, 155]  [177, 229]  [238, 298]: 1.6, 1.21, 1.3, 1.46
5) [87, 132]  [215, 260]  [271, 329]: 5.1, 1.34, 1.36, 1.63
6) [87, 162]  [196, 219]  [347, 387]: 1.8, 1.3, 1.3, 1.62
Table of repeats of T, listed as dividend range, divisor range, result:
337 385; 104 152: 1.26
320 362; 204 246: 1.30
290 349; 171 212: 1.35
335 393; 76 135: 1.29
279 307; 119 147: 1.37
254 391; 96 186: 1.24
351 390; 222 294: 1.12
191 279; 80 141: 1.07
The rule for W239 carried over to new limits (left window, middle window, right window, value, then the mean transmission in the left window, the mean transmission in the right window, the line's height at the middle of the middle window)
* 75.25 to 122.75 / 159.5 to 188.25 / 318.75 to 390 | 0.16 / 1.33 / 1.66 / 1.43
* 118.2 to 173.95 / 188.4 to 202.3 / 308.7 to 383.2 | 0.04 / 1.21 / 1.68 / 1.32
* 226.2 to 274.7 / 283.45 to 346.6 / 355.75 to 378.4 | -0.10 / 1.38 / 1.64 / 1.52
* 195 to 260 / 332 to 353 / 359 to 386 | -0.10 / 1.34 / 1.59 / 1.54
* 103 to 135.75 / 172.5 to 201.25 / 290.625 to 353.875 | 0.16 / 1.33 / 1.69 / 1.45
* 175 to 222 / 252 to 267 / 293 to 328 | 0.06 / 1.28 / 1.7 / 1.51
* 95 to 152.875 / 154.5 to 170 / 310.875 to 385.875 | 0.12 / 1.33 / 1.68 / 1.39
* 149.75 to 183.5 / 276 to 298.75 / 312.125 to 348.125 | 0.03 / 1.23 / 1.73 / 1.6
